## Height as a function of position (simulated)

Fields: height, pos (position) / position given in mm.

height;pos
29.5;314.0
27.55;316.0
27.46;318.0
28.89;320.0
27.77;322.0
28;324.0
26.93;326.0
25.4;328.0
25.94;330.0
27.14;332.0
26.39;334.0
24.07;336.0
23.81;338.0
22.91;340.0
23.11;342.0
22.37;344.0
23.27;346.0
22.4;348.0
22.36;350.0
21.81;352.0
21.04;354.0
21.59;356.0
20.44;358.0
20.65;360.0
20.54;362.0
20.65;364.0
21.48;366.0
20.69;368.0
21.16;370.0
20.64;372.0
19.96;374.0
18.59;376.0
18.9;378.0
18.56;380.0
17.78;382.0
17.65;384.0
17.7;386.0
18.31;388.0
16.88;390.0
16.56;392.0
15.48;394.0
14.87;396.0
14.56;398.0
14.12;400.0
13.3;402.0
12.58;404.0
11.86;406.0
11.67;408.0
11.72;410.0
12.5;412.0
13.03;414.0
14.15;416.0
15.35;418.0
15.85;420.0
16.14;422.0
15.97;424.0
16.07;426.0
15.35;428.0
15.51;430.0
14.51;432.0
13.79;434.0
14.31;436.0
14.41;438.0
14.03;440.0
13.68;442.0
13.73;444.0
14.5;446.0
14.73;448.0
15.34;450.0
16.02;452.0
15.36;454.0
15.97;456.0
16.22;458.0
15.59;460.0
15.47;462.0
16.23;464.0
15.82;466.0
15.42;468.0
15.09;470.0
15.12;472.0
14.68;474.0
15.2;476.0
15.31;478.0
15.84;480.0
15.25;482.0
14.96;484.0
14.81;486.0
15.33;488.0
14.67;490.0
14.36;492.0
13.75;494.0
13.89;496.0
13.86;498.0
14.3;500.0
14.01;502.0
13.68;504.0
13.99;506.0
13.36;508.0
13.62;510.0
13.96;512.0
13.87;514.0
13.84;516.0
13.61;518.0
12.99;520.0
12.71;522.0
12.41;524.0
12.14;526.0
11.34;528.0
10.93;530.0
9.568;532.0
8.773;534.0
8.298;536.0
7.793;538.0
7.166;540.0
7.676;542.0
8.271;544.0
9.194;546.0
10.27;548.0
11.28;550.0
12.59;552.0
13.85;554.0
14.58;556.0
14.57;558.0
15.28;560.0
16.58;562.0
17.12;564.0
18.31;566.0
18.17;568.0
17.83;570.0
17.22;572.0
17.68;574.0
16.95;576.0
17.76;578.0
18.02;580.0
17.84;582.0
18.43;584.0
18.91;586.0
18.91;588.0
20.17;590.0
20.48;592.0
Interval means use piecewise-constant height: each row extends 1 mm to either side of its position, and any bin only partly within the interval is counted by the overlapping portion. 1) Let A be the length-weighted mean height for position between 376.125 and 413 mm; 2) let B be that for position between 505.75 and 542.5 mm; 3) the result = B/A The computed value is 0.75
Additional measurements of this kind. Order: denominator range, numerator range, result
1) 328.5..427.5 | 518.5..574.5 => 0.68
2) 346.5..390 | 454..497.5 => 0.76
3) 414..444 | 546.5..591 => 1.10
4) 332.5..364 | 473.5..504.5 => 0.65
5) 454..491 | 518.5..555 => 0.68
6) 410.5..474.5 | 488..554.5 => 0.80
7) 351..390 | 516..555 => 0.54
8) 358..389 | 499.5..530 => 0.68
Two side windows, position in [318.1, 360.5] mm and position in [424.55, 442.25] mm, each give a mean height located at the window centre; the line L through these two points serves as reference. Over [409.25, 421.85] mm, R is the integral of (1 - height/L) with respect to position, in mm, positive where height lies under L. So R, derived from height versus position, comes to 1.9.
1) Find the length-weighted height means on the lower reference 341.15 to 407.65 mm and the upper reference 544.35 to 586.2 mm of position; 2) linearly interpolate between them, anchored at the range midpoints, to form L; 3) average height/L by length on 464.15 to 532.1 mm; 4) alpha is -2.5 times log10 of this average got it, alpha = 0.195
